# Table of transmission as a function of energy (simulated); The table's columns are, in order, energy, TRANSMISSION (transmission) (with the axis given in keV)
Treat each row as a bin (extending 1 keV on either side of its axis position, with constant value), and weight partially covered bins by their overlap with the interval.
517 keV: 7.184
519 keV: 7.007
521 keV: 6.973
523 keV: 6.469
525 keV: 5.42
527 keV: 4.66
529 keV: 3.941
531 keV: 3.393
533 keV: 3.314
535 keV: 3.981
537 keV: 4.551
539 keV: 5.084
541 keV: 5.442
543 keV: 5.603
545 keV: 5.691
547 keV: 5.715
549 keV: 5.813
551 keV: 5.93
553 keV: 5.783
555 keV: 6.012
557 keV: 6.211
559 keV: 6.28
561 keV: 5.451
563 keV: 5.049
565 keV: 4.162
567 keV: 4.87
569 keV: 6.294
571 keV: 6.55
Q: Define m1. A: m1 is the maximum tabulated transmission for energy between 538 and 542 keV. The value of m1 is 5.442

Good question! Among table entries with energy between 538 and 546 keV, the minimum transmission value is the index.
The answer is 5.084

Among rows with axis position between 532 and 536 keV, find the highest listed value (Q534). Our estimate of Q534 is 3.981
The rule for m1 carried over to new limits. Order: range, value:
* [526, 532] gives 4.66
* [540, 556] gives 6.012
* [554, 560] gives 6.28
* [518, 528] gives 7.007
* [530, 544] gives 5.603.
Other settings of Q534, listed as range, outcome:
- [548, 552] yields 5.93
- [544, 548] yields 5.715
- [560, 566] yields 5.451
